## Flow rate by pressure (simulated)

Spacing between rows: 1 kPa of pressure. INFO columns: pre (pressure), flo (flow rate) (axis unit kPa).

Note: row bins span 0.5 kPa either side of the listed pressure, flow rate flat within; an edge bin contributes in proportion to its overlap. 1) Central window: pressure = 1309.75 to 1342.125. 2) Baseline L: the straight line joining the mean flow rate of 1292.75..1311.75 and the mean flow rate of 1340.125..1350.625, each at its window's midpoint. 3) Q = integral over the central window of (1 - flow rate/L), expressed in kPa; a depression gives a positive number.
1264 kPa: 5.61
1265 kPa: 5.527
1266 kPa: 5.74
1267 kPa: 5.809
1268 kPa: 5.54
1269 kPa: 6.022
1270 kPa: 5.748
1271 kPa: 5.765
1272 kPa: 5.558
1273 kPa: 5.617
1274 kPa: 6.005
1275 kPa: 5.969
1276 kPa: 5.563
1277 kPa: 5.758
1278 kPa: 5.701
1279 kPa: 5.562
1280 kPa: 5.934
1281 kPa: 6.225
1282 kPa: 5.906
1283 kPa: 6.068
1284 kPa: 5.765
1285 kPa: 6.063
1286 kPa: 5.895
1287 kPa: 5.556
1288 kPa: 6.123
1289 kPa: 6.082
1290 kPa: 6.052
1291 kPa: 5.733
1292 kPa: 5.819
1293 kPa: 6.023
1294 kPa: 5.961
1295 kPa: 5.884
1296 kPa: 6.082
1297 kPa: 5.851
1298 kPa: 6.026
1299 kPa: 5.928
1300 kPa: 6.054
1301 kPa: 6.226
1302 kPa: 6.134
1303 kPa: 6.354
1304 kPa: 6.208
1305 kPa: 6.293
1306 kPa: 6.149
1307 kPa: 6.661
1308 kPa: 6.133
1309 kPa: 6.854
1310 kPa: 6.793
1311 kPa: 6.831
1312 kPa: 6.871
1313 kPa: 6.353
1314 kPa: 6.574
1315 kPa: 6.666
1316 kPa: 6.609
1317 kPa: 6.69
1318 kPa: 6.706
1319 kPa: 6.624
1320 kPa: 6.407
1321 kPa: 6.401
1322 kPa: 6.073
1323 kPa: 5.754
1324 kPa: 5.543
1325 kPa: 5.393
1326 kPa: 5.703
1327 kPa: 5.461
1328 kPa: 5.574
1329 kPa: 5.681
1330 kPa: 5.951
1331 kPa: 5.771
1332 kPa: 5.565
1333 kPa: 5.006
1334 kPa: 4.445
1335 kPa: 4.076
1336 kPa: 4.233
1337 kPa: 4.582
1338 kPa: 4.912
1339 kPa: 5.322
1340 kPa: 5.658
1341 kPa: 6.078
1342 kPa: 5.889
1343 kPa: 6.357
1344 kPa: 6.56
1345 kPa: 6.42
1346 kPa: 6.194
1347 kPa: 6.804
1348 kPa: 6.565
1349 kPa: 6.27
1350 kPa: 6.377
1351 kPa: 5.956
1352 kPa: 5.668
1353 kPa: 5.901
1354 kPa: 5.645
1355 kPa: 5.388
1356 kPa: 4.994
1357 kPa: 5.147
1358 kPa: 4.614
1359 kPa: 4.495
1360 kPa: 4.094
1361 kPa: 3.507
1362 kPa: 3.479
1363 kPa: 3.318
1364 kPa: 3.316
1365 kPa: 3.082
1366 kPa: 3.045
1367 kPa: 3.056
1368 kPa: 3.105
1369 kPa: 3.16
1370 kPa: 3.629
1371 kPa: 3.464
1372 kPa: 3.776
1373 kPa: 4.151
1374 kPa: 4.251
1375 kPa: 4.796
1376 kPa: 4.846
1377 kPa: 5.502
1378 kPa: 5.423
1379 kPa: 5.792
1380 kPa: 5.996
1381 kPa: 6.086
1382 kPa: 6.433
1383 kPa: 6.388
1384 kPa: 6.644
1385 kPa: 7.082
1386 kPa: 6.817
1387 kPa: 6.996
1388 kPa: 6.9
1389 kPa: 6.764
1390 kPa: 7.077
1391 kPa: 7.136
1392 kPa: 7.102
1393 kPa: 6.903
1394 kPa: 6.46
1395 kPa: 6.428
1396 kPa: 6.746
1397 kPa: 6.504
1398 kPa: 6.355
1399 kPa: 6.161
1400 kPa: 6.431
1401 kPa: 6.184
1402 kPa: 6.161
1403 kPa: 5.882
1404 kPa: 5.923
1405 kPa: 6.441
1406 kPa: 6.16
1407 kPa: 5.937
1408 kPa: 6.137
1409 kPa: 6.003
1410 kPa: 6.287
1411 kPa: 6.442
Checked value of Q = 2.4 kPa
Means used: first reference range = 6.25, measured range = 5.82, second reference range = 6.32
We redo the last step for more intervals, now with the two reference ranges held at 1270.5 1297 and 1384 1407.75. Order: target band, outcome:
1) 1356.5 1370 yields 5.7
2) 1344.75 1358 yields 0.8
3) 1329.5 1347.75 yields 1.9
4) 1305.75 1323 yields -1.4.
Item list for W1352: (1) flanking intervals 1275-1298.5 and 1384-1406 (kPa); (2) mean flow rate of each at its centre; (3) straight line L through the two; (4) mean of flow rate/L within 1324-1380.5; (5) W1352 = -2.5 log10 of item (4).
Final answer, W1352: 0.25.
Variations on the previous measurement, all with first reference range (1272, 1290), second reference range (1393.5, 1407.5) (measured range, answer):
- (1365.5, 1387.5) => 0.23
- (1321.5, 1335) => 0.10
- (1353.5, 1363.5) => 0.34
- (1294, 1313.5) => -0.06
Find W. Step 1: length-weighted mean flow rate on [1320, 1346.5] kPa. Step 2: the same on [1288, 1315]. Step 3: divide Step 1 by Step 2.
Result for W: 0.9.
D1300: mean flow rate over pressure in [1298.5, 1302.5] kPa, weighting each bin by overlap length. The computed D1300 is 6.09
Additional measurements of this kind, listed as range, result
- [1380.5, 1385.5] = 6.53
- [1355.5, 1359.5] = 4.81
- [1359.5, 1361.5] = 3.8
